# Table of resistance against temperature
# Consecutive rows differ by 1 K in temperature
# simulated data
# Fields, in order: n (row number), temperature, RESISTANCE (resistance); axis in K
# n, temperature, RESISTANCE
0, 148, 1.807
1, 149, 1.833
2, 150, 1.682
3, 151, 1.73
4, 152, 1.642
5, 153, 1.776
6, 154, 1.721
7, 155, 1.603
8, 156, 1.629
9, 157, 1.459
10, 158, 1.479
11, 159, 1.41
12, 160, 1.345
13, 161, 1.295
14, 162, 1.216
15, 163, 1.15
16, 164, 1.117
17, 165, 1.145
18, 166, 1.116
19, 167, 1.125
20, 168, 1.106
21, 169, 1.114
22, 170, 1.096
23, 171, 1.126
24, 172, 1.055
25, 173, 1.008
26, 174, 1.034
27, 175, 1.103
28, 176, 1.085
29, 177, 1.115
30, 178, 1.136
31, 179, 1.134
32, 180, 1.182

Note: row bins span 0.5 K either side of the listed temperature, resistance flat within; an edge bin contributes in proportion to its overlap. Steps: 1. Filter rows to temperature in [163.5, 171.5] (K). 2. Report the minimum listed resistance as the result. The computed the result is 1.096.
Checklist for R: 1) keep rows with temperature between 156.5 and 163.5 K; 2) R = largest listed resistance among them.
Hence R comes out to 1.479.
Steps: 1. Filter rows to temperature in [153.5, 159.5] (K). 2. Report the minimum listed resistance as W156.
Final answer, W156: 1.41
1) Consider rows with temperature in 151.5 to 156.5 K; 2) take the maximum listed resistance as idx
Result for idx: 1.776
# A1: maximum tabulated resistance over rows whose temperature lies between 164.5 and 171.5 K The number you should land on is 1.145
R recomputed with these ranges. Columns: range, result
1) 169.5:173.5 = 1.126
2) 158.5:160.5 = 1.41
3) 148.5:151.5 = 1.833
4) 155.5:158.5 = 1.629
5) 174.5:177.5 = 1.115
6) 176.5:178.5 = 1.136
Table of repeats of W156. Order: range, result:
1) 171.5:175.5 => 1.008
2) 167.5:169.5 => 1.106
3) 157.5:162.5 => 1.216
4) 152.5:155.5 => 1.603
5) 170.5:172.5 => 1.055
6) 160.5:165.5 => 1.117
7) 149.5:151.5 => 1.682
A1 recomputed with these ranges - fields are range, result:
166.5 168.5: 1.125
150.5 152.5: 1.73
